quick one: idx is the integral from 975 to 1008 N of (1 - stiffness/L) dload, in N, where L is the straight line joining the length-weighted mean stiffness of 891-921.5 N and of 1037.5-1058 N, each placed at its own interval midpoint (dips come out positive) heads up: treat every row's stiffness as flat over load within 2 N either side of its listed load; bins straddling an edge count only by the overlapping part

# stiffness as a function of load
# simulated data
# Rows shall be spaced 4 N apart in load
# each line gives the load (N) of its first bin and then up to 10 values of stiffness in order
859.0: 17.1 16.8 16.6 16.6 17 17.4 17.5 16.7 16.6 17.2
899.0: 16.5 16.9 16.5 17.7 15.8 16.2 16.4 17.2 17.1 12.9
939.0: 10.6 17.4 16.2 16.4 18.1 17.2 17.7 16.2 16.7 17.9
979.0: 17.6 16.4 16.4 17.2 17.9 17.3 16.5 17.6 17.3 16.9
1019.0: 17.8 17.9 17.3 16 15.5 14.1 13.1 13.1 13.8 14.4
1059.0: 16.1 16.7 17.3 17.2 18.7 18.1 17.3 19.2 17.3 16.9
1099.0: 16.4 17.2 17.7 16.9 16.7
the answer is -4.86 N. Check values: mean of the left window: 16.7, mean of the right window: 13.8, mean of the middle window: 17.1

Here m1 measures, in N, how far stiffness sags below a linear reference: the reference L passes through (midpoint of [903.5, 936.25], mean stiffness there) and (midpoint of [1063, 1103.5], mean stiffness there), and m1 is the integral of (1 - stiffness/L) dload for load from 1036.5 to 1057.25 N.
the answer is 4.2 N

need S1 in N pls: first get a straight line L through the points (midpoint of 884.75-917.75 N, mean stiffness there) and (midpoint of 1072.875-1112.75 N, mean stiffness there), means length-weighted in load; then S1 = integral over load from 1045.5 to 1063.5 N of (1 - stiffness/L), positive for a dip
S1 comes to 2.8 N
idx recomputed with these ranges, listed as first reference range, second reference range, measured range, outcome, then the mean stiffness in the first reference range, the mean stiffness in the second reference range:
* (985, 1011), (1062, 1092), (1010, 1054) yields 4.47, 17.2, 17.8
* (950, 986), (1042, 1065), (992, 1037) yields -3.83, 17.1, 14.6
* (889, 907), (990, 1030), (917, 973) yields 2.78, 16.8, 17.3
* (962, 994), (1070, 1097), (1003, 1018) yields 0.06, 17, 17.8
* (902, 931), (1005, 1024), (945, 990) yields 0.30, 16.7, 17.5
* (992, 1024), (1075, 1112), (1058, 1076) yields 0.31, 17.4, 17.5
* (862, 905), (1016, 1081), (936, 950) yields 1.58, 16.9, 16.1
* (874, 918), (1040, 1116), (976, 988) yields -0.16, 16.9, 16.5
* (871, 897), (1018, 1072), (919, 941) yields 2.23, 17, 15.7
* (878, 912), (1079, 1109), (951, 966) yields -0.24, 17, 17.5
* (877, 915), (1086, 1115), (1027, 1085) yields 4.48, 16.9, 17.3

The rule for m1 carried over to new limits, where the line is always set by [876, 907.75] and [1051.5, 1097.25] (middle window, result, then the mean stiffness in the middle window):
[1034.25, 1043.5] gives 1.5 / 14.2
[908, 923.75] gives 0.4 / 16.5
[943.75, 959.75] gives 0.0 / 17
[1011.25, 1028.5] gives -0.4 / 17.5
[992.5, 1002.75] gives -0.2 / 17.4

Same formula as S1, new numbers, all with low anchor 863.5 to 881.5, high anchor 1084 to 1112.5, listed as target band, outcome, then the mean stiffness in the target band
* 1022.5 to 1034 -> 0.3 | 16.8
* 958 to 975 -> 0.1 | 17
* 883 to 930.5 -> 0.7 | 16.7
